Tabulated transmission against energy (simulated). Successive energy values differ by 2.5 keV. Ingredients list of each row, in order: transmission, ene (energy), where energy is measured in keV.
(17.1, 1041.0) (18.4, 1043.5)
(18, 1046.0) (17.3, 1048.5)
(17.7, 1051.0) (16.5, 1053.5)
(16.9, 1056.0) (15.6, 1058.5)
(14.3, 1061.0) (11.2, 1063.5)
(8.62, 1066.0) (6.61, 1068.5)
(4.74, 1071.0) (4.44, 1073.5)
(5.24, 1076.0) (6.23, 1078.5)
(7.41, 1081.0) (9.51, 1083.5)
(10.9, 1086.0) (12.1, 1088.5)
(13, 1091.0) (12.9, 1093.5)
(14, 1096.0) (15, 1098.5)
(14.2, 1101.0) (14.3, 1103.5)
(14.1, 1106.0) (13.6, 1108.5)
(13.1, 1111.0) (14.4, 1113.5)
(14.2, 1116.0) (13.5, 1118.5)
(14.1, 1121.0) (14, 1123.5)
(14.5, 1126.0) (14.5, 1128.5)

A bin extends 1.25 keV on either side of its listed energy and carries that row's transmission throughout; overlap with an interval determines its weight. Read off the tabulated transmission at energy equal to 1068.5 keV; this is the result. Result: 6.61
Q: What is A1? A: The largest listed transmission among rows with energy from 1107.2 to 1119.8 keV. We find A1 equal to 14.4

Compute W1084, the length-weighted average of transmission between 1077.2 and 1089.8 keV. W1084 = 9.23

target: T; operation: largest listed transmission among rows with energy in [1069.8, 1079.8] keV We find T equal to 6.23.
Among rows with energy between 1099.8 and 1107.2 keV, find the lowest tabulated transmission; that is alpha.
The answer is 14.1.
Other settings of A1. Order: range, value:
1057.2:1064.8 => 15.6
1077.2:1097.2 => 14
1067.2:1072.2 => 6.61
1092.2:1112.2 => 15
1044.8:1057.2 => 18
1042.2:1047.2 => 18.4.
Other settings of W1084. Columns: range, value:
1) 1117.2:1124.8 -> 13.9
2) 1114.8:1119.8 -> 13.8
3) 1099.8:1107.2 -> 14.2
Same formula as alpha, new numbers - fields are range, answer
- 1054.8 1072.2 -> 4.74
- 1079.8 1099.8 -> 7.41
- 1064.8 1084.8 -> 4.44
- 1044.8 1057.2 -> 16.5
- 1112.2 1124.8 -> 13.5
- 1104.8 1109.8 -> 13.6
